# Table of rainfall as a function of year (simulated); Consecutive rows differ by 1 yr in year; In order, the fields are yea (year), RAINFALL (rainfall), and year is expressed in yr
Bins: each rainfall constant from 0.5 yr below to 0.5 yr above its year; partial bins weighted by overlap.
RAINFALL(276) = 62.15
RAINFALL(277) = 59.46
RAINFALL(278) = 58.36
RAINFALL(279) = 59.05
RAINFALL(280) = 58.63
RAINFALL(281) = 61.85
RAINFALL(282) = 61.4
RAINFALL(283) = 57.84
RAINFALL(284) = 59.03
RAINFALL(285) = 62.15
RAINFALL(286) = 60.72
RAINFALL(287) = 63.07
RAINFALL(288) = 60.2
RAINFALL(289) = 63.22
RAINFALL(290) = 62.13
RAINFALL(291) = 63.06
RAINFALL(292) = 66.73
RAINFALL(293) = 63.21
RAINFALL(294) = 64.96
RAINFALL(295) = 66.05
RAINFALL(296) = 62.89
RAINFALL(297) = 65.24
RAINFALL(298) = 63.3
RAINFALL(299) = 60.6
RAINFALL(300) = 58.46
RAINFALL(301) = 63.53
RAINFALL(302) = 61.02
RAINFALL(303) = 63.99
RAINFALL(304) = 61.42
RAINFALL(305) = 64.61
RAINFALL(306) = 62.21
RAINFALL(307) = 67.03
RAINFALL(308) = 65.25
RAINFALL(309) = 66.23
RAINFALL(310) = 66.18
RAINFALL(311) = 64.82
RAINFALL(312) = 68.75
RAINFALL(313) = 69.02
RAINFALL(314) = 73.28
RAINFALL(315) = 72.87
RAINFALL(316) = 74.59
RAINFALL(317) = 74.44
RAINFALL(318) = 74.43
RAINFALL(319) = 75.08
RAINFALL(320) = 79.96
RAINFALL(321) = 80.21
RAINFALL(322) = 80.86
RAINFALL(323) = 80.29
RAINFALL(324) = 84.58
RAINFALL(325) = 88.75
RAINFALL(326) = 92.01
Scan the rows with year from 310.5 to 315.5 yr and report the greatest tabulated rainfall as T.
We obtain 73.28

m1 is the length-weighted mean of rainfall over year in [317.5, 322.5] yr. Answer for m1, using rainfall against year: 78.1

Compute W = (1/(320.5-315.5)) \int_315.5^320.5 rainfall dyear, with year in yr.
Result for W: 75.7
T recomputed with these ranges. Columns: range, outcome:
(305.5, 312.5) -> 68.75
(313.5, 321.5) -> 80.21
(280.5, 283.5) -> 61.85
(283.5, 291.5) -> 63.22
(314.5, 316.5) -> 74.59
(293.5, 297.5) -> 66.05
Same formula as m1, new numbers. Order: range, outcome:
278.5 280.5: 58.8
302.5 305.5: 63.3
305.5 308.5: 64.8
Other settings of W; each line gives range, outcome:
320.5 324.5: 81.5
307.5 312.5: 66.2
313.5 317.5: 73.8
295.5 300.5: 62.1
